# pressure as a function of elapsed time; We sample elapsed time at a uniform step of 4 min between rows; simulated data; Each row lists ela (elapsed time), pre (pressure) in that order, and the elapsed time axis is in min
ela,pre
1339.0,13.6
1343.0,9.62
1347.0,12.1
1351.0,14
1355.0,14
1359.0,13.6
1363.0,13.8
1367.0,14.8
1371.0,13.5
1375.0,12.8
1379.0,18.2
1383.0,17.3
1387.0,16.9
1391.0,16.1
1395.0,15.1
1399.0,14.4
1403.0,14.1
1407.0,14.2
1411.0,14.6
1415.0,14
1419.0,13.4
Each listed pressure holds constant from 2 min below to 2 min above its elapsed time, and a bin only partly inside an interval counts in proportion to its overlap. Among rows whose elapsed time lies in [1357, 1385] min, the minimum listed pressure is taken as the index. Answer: 12.8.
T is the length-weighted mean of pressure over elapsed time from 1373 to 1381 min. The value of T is 15.5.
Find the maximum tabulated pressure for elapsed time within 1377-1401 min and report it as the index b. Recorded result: 18.2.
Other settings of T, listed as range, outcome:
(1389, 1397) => 15.6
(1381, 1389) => 17.1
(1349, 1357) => 14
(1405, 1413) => 14.4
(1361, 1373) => 14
